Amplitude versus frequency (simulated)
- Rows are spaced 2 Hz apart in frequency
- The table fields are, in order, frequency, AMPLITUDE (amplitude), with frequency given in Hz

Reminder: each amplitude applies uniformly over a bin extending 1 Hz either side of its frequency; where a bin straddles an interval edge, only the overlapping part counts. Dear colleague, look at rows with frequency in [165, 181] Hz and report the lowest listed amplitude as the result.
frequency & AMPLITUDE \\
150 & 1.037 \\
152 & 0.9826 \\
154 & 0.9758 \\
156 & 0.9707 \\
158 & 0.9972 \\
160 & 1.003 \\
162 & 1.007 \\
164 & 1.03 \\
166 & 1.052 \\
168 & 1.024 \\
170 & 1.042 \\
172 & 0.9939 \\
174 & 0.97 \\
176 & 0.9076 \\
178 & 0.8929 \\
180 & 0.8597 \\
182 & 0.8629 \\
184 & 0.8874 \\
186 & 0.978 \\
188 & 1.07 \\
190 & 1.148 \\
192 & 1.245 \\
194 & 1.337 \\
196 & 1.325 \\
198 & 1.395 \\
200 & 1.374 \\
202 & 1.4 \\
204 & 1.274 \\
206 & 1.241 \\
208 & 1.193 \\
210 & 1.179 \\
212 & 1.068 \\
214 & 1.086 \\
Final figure 0.8597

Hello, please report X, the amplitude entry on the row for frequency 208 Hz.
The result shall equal 1.193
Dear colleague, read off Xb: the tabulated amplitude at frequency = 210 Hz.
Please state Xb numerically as 1.179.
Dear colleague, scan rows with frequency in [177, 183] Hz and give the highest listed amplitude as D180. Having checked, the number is 0.8929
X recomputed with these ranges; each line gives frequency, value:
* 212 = 1.068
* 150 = 1.037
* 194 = 1.337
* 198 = 1.395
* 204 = 1.274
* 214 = 1.086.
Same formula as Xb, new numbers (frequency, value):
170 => 1.042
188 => 1.07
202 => 1.4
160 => 1.003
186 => 0.978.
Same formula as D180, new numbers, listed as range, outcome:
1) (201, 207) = 1.4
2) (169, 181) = 1.042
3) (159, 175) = 1.052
